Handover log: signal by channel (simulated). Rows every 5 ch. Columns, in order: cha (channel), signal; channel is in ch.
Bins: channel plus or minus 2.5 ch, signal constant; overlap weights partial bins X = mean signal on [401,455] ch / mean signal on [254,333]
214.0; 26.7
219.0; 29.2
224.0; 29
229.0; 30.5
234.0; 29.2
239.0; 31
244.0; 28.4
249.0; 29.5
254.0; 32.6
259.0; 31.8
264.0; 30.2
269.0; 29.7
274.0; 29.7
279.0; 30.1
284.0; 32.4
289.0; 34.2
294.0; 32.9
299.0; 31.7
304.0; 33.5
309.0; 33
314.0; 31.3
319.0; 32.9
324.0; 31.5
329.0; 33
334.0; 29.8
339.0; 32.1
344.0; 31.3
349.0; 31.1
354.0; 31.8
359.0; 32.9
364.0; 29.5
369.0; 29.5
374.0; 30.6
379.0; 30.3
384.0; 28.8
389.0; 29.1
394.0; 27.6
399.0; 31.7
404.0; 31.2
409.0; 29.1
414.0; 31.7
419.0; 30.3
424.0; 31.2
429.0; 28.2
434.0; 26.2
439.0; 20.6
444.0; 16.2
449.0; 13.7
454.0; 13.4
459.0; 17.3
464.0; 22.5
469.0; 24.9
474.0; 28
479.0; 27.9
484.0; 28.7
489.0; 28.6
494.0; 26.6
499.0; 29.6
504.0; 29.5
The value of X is 0.79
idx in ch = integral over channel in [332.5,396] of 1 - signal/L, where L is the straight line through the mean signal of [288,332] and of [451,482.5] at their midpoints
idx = -2.9 ch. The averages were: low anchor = 32.6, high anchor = 22.4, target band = 30.4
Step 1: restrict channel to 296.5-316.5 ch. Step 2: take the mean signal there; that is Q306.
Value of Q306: 32.4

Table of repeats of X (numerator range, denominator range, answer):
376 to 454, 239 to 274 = 0.88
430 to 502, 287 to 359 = 0.72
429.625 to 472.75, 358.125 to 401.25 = 0.67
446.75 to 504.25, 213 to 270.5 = 0.80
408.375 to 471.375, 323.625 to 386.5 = 0.75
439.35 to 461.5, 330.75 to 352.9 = 0.50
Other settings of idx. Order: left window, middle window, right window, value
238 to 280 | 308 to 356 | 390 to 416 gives -2.4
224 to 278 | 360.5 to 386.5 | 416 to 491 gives -3.4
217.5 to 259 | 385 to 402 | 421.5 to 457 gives -4.5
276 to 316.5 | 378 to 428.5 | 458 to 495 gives -2.7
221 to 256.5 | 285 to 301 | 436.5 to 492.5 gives -2.7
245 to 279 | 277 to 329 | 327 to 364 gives -2.4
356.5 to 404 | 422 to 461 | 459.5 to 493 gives 9.8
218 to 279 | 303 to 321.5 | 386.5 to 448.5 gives -2.3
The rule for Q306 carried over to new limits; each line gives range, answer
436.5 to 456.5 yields 16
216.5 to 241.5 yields 29.8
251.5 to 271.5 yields 31.1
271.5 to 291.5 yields 31.6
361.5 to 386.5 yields 29.7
